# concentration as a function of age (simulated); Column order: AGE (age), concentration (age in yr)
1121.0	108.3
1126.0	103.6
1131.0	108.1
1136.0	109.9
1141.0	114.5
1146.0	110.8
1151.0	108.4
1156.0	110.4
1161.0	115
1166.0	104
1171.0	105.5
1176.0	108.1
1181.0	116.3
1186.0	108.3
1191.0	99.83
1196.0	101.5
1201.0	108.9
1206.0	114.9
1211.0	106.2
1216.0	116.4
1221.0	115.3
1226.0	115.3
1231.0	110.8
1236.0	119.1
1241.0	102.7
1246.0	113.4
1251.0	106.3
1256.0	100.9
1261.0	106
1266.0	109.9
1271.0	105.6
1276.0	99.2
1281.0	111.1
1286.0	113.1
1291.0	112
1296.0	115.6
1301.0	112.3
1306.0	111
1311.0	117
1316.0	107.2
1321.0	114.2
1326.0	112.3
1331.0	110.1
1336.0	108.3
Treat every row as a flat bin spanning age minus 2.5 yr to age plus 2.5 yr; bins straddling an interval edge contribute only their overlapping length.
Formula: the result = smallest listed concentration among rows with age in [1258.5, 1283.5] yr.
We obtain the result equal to 99.2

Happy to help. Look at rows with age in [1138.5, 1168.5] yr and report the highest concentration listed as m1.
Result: 115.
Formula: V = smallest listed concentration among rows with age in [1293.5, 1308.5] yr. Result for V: 111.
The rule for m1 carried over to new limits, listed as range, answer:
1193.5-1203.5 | 108.9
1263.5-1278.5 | 109.9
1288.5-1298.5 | 115.6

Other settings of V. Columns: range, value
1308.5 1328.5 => 107.2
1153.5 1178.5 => 104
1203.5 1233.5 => 106.2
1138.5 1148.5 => 110.8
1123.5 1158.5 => 103.6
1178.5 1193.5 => 99.83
